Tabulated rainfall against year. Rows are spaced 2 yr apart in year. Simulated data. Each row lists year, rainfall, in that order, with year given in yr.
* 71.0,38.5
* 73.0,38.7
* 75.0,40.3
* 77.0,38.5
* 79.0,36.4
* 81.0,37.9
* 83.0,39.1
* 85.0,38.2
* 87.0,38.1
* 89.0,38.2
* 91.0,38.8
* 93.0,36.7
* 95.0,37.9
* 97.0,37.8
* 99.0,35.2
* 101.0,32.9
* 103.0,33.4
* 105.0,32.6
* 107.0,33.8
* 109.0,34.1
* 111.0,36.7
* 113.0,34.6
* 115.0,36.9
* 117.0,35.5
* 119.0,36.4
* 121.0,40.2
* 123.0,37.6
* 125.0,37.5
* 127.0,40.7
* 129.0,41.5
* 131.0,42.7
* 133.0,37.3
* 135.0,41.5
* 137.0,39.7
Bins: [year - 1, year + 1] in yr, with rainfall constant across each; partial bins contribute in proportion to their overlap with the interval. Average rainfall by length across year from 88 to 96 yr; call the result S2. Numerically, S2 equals 37.9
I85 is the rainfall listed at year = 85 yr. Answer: 38.2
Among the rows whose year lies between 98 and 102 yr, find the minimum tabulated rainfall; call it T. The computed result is 32.9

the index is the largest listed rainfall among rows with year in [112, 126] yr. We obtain 40.2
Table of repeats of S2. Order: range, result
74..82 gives 38.3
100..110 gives 33.4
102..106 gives 33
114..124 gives 37.3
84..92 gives 38.3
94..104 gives 35.4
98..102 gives 34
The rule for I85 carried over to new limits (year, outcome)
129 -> 41.5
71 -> 38.5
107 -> 33.8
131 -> 42.7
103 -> 33.4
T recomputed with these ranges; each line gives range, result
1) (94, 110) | 32.6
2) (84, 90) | 38.1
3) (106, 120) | 33.8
